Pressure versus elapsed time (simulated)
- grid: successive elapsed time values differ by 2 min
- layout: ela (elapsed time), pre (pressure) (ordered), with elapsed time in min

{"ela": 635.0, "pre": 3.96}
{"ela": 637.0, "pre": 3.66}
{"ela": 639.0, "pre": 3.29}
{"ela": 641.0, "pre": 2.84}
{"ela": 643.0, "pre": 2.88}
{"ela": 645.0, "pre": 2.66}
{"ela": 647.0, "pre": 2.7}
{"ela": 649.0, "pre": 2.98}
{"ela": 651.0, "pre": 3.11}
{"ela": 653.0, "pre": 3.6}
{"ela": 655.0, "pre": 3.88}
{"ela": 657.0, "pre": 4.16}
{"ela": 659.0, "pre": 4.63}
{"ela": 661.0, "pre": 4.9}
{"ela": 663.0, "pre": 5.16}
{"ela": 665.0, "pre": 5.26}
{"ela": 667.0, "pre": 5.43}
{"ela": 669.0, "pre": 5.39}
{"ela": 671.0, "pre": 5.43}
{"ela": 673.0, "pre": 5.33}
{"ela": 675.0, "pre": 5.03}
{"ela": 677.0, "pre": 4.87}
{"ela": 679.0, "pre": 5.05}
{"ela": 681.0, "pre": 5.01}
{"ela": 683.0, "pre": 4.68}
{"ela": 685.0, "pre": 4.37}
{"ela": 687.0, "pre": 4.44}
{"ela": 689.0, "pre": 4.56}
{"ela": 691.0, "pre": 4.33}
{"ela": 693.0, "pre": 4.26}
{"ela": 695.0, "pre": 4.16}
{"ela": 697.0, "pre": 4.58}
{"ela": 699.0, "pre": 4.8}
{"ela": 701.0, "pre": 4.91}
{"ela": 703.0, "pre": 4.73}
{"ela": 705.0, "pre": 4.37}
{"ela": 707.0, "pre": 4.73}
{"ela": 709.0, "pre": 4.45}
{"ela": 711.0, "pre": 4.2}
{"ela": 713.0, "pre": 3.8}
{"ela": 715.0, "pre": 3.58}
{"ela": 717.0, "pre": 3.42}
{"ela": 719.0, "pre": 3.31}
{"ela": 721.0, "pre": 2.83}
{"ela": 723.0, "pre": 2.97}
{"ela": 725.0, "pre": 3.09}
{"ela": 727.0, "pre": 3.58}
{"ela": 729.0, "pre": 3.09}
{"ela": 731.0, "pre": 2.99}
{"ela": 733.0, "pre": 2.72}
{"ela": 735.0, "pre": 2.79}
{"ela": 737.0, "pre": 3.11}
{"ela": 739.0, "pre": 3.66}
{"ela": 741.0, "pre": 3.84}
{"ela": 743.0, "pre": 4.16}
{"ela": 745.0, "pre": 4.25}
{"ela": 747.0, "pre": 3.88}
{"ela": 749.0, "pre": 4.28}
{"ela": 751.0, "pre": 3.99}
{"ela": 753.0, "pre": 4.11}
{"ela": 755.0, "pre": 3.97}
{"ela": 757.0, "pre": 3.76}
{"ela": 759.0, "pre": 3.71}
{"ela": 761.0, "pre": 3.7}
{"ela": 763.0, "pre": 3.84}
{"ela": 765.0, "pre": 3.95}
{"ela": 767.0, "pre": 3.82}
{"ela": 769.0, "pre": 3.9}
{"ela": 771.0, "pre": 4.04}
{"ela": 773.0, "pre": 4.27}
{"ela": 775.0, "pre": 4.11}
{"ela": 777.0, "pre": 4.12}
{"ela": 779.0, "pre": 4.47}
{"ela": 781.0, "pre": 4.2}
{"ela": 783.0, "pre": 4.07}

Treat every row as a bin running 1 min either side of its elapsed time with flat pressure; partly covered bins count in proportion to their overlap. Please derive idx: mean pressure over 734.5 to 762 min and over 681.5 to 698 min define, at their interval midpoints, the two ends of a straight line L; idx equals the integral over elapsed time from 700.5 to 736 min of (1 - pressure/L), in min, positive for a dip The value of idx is 4.5 min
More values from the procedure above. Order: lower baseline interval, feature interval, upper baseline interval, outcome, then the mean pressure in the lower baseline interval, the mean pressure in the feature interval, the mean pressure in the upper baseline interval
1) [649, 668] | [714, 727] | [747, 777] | 2.8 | 4.38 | 3.23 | 3.96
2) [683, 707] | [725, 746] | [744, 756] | 3.9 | 4.52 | 3.4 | 4.08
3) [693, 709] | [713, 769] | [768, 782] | 9.8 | 4.58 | 3.58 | 4.16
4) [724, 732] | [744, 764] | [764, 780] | -1.3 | 3.19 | 3.95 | 4.08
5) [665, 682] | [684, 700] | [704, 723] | 0.4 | 5.2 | 4.44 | 3.81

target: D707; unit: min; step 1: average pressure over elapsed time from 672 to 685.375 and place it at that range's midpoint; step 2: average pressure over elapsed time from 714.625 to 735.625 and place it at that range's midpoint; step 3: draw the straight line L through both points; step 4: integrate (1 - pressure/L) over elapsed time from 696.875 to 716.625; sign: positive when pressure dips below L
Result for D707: -2.7 min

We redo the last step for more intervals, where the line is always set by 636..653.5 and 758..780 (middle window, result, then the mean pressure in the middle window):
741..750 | -0.7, 4.11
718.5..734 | 2.6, 3.06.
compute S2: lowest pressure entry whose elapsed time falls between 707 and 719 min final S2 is 3.31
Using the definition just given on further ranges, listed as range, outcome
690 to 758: 2.72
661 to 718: 3.42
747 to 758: 3.76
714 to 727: 2.83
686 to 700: 4.16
